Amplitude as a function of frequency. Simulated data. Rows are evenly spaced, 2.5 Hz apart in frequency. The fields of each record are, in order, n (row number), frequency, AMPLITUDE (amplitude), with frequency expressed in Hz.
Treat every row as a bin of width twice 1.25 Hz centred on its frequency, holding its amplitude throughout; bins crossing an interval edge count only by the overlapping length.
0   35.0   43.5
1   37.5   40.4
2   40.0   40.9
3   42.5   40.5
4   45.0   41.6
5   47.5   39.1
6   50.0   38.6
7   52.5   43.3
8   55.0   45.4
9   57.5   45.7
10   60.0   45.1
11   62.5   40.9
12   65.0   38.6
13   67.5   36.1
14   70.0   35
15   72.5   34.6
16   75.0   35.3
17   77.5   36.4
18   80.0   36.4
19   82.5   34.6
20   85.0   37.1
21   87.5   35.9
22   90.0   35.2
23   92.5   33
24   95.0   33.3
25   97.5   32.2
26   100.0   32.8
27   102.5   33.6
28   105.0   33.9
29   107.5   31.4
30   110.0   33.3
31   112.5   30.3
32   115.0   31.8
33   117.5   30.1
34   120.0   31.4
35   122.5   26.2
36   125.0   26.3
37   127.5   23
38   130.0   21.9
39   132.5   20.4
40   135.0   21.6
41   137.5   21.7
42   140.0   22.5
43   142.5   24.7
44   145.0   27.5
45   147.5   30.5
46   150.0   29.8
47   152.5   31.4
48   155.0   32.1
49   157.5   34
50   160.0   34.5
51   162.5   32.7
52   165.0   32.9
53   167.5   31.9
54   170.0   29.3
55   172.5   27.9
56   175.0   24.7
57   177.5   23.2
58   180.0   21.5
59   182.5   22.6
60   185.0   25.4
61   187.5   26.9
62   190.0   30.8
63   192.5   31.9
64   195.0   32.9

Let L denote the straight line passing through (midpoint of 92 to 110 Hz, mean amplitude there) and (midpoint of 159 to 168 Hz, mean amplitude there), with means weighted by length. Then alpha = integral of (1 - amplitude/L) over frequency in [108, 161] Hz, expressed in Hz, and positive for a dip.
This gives 8.21 Hz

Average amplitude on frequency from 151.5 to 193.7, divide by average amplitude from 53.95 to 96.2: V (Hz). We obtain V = 0.77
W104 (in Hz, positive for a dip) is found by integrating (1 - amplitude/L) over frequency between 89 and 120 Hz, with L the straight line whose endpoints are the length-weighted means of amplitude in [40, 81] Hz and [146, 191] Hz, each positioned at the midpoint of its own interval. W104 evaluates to 2.4 Hz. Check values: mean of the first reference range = 39.6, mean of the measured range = 32.5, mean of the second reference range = 29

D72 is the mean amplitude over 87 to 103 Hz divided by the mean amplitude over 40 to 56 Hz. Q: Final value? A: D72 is 0.81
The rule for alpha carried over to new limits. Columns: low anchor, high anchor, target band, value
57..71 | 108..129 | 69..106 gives 0.63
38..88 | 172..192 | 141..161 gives -0.98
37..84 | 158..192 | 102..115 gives 0.88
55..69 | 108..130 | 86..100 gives 0.28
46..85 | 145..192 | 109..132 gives 3.94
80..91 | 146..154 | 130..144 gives 4.13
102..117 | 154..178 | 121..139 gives 4.83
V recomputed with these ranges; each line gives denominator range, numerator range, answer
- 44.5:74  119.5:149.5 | 0.62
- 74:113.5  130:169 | 0.83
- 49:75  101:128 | 0.76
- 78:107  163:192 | 0.79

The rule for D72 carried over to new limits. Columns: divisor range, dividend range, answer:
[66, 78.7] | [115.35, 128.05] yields 0.79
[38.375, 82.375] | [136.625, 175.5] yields 0.74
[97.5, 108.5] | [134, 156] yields 0.82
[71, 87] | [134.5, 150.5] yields 0.71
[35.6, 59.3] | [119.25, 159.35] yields 0.64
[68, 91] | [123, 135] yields 0.64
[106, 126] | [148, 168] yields 1.07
